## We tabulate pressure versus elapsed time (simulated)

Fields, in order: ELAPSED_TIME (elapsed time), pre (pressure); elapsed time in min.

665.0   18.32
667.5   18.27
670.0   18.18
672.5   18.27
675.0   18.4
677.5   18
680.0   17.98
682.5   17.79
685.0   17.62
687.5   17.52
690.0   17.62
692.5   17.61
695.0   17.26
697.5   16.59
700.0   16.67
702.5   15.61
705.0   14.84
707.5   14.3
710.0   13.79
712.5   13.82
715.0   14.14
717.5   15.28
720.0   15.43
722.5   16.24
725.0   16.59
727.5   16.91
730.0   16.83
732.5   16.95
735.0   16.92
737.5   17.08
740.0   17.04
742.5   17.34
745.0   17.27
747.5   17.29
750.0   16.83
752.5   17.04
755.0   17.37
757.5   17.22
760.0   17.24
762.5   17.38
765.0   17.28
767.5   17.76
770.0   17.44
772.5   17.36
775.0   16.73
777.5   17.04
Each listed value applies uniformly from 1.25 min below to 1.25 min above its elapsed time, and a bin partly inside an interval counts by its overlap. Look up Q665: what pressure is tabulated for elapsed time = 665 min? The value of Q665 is 18.32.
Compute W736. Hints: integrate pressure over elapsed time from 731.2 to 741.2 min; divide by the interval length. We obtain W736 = 17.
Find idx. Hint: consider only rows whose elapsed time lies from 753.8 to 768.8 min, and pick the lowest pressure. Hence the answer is 17.22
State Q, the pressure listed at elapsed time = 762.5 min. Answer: 17.38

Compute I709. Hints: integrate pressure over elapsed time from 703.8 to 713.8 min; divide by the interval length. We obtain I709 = 14.2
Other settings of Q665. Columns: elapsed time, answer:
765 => 17.28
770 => 17.44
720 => 15.43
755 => 17.37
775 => 16.73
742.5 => 17.34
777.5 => 17.04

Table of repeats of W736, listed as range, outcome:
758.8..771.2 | 17.4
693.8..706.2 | 16.2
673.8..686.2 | 18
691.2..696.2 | 17.4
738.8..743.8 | 17.2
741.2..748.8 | 17.3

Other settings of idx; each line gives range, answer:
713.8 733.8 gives 14.14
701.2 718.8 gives 13.79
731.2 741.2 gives 16.92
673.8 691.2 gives 17.52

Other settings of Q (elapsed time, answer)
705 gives 14.84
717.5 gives 15.28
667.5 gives 18.27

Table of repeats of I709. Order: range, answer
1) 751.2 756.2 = 17.2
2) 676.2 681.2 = 18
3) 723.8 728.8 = 16.8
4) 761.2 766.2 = 17.3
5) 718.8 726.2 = 16.1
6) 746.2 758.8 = 17.2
